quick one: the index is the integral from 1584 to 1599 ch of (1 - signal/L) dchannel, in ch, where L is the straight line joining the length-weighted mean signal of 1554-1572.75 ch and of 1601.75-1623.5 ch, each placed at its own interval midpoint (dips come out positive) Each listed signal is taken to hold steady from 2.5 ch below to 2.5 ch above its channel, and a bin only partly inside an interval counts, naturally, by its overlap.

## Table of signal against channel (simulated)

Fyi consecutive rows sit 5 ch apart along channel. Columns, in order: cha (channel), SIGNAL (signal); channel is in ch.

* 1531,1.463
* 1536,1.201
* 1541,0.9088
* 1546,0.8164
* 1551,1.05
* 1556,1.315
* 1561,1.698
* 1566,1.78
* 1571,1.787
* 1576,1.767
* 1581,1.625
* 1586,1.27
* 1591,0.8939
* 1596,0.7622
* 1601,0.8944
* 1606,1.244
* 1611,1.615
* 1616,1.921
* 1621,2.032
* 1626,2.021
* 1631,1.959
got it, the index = 6.2 ch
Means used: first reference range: 1.65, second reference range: 1.64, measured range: 0.963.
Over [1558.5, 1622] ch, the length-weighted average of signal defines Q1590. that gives 1.47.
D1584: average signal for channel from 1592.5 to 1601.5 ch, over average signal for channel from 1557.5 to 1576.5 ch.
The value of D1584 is 0.47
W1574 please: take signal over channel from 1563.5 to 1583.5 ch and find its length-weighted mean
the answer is 1.74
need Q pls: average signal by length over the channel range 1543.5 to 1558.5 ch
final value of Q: 1.06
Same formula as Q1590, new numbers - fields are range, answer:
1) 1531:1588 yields 1.39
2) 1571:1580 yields 1.75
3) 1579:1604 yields 1.08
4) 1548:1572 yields 1.49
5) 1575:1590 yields 1.47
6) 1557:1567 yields 1.67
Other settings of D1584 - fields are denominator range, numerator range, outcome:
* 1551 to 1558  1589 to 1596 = 0.69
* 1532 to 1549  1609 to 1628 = 1.86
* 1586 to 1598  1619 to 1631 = 2.18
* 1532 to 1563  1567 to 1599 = 1.16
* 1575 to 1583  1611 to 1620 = 1.10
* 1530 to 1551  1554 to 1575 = 1.56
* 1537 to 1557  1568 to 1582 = 1.72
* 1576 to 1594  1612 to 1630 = 1.48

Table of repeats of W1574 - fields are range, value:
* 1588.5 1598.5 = 0.828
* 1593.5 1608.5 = 0.967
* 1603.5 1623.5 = 1.7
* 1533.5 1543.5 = 1.05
